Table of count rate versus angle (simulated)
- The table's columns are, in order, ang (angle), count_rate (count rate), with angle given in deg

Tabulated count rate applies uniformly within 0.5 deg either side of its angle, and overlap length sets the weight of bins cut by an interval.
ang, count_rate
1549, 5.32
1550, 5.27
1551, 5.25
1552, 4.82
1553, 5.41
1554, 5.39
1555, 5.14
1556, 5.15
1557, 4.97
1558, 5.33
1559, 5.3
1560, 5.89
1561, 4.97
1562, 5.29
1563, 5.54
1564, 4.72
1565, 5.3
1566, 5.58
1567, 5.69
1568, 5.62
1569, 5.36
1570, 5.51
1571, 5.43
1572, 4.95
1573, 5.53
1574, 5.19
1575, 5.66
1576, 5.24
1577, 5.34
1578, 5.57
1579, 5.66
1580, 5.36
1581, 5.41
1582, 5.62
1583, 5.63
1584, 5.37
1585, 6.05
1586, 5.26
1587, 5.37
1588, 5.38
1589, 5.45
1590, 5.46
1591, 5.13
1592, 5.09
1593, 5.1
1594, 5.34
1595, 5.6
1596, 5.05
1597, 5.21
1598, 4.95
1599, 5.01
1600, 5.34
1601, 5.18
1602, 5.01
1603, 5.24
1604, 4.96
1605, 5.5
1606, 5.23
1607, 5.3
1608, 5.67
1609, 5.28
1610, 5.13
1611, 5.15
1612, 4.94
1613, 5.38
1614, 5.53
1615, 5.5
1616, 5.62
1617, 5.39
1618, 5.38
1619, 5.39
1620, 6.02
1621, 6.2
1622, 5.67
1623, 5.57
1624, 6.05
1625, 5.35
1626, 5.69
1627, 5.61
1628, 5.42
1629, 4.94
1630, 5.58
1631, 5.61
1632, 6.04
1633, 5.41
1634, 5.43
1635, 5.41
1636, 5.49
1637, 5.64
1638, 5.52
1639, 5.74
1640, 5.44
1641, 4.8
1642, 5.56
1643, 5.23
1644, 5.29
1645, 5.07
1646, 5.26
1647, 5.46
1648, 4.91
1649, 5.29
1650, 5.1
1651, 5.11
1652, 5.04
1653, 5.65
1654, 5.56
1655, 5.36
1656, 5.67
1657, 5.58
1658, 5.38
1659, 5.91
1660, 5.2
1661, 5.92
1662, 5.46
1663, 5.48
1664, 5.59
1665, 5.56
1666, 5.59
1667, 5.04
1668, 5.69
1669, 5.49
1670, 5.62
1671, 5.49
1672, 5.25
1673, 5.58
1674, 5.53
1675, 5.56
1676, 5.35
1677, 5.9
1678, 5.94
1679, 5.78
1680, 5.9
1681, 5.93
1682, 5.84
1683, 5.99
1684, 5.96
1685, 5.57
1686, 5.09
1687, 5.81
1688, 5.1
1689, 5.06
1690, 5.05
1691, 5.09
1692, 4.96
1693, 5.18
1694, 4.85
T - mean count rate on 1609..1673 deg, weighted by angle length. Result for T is 5.46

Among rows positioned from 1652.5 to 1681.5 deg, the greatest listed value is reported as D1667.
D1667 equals 5.94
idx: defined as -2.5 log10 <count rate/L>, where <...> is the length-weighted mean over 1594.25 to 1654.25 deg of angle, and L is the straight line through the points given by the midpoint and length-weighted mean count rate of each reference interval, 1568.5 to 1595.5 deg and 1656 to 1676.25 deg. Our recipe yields 0.02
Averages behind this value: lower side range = 5.41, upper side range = 5.52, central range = 5.38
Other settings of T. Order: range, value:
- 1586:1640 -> 5.41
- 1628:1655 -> 5.37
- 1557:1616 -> 5.34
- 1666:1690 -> 5.57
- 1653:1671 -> 5.54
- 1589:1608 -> 5.22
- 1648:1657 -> 5.34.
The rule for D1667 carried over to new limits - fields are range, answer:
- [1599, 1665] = 6.2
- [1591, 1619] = 5.67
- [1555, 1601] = 6.05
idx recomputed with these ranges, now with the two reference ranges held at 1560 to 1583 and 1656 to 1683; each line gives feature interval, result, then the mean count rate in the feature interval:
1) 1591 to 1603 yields 0.06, 5.17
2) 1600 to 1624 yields 0.01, 5.41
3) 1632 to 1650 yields 0.04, 5.36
